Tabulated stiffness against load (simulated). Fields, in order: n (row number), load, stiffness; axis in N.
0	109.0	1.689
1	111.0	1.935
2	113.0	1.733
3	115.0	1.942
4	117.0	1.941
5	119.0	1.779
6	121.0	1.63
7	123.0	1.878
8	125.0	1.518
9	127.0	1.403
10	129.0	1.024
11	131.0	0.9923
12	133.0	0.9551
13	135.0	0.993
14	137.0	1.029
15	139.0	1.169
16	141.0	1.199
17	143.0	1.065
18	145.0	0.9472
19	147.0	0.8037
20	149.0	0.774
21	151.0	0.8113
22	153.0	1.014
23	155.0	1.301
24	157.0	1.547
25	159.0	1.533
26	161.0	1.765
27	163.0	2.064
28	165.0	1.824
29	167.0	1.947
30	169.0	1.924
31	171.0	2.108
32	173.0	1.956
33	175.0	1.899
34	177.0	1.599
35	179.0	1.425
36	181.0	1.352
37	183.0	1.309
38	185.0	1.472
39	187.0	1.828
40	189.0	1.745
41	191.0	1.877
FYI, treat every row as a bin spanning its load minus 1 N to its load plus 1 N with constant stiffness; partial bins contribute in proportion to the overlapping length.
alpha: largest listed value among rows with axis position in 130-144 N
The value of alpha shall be 1.199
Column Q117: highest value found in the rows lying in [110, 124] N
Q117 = 1.942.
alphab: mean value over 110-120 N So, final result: 1.87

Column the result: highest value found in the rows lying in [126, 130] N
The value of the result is 1.403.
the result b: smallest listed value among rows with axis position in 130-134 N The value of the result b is 0.9551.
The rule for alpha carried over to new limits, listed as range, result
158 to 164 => 2.064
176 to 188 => 1.828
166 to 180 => 2.108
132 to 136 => 0.993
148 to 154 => 1.014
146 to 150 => 0.8037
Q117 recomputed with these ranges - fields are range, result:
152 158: 1.547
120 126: 1.878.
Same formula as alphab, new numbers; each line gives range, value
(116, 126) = 1.75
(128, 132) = 1.01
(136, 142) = 1.13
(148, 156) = 0.975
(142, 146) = 1.01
